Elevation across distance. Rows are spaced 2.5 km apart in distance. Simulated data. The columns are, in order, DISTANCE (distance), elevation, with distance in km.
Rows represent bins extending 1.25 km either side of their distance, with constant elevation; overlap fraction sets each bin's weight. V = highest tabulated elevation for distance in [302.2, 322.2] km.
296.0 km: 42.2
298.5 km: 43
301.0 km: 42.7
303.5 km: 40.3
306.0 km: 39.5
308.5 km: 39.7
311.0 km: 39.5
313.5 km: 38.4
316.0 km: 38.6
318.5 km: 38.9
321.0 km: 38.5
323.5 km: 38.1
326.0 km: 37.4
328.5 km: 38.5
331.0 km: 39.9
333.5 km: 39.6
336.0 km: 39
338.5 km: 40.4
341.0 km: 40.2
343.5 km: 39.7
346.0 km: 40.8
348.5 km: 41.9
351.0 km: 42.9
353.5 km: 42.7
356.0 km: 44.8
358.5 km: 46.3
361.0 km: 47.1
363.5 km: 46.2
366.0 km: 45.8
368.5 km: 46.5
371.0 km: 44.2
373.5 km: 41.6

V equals 40.3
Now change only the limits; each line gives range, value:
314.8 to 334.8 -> 39.9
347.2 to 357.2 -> 44.8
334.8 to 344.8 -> 40.4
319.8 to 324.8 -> 38.5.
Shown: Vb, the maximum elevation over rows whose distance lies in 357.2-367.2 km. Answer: 47.1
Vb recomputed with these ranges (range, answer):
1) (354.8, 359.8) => 46.3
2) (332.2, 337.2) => 39.6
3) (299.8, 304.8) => 42.7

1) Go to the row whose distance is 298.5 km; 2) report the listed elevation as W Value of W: 43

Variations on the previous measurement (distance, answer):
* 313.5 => 38.4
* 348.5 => 41.9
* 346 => 40.8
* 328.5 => 38.5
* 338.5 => 40.4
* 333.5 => 39.6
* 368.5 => 46.5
